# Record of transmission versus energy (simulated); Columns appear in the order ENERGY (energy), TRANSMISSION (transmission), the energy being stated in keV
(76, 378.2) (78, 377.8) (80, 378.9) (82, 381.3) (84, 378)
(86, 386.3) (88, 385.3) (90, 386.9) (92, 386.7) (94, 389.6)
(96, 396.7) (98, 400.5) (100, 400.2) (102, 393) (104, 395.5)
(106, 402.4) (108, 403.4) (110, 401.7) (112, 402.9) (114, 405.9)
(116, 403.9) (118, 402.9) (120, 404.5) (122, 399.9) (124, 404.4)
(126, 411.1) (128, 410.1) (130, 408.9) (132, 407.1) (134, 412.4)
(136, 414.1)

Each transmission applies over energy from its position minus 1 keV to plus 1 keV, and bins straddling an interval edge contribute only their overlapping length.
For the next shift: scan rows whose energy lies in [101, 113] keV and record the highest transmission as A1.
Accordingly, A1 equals 403.4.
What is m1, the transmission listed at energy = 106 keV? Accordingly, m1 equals 402.4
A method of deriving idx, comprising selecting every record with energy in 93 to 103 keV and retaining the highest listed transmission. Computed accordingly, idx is 400.5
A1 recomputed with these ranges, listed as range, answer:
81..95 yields 389.6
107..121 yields 405.9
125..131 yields 411.1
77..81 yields 378.9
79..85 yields 381.3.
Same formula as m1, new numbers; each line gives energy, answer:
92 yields 386.7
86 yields 386.3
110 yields 401.7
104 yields 395.5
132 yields 407.1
